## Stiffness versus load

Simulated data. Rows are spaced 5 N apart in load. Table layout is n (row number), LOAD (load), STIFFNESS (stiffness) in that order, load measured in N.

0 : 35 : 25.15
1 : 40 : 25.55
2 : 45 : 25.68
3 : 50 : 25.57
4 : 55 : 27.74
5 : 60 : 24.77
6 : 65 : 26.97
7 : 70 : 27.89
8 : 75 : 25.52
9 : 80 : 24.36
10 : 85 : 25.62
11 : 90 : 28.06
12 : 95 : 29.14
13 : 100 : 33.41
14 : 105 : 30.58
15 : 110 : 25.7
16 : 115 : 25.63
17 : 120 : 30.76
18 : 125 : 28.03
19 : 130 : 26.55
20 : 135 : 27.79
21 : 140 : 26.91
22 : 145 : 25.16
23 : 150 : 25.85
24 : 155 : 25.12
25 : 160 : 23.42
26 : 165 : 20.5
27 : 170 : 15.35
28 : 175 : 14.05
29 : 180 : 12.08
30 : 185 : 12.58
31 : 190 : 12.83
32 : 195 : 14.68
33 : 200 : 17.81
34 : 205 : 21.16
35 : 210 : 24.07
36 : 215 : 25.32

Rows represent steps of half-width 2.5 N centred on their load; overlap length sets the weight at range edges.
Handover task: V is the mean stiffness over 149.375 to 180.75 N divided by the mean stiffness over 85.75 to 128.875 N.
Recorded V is 0.68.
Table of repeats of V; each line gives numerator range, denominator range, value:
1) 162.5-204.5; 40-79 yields 0.58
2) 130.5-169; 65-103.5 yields 0.89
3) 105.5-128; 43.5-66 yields 1.06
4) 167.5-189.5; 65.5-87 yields 0.52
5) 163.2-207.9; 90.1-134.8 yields 0.55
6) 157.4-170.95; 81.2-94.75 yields 0.75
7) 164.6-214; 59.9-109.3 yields 0.60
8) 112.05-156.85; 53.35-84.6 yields 1.03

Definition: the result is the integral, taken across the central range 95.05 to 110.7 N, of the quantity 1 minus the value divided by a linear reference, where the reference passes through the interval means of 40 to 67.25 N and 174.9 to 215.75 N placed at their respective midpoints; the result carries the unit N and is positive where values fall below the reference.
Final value -5.0 N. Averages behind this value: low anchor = 26.1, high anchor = 17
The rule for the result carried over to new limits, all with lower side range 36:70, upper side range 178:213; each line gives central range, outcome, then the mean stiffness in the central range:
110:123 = -3.45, 27.7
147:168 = -4.75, 23.6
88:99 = -2.75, 29.3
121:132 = -3.38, 27.8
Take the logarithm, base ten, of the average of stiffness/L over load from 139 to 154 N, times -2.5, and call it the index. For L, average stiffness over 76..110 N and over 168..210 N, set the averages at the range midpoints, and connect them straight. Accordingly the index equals -0.21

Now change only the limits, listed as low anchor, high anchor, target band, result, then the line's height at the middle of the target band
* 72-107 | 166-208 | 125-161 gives -0.23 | 21.1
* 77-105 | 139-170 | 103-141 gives -0.07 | 26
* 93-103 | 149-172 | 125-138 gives -0.04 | 26.3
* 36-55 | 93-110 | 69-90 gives 0.10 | 28.6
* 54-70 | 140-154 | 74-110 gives -0.07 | 26.3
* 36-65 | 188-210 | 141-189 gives 0.02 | 19.5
